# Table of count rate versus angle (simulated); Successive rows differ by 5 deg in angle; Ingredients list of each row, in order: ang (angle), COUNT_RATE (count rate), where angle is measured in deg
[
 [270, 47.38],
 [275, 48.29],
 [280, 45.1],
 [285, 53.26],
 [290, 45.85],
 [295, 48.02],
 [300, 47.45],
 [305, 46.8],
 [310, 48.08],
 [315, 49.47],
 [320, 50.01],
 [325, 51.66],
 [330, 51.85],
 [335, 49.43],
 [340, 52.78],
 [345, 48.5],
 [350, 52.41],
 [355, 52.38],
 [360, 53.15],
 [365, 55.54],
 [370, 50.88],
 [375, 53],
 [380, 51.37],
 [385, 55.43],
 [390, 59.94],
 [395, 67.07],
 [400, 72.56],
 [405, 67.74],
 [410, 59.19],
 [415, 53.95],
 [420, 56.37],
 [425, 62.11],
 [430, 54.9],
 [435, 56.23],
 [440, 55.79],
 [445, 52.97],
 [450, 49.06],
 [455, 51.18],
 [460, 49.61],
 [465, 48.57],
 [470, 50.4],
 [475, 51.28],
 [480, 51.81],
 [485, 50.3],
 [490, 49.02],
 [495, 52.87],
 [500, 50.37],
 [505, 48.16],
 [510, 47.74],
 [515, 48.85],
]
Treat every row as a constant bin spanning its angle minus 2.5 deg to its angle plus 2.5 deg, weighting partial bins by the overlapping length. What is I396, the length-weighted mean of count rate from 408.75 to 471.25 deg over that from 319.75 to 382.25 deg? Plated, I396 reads 1.0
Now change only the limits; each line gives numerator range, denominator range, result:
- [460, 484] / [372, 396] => 0.89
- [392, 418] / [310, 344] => 1.26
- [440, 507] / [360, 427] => 0.86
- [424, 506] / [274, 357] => 1.05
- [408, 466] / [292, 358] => 1.09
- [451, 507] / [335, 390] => 0.95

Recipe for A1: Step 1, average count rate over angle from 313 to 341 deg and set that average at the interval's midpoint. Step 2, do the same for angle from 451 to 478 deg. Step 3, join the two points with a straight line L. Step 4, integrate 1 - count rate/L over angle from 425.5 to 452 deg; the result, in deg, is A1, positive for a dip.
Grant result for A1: -2.2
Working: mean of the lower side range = 50.8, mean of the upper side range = 50.2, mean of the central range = 54.5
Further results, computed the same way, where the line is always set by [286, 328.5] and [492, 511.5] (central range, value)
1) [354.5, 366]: -1.10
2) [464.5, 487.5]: -0.43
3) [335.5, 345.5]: -0.40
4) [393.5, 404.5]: -4.57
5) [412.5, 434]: -3.22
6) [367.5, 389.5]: -1.89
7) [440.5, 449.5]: -0.58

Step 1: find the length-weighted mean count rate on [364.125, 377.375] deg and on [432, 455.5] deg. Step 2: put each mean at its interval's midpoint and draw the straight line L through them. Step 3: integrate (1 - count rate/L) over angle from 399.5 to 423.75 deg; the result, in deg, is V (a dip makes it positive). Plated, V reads -3.7 deg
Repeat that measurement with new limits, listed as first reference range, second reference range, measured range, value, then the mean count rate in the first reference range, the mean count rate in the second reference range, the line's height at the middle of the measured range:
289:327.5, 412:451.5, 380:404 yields -4.29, 48.5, 55.4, 53.2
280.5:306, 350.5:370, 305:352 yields 0.50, 48.1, 53.2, 50.8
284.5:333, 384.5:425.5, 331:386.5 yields 3.48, 49.1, 61.9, 55.7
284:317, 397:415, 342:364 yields 1.78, 48.2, 64.8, 56.4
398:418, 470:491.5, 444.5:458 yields 1.20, 63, 50.7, 55.6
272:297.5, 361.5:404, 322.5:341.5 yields 0.62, 48.1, 58.4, 53.1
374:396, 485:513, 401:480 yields -2.01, 57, 49.7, 53.4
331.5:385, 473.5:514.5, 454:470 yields 0.26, 52.1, 50.1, 50.6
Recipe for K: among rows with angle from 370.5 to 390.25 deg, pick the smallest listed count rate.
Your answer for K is 51.37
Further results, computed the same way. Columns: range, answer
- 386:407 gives 59.94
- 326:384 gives 48.5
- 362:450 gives 49.06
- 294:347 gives 46.8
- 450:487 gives 48.57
